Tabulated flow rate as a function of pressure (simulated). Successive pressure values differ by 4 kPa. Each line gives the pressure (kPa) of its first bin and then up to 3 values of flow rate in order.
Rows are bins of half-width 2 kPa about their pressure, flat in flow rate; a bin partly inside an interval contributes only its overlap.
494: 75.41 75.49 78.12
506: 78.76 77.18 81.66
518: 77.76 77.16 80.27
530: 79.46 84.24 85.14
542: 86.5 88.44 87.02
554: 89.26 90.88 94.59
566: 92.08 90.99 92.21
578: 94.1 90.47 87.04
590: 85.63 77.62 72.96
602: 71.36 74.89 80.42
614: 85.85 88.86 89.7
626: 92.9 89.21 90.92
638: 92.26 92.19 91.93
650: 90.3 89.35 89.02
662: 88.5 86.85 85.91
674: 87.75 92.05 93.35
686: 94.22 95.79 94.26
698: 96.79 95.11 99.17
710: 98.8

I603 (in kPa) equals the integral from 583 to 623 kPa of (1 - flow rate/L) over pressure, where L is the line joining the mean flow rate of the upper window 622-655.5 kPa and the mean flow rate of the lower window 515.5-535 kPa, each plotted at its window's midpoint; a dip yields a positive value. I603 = 2.7 kPa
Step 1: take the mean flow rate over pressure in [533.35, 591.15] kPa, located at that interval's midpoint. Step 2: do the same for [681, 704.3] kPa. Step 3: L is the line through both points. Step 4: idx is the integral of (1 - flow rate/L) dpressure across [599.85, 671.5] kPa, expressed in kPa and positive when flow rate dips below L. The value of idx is 4.2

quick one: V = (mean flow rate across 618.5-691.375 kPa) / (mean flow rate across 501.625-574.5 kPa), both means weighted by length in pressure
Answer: 1.1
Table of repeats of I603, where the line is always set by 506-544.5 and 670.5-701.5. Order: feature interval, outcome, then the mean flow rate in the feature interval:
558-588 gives -2.47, 91.6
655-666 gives 0.34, 88.5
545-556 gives -0.70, 88.2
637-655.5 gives -0.21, 91.2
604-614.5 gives 0.94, 79.6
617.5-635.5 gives -0.36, 90.4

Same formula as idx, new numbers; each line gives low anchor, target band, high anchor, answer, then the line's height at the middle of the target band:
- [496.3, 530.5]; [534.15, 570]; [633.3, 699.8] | -3.3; 81.7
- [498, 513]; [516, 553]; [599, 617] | -2.4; 78.1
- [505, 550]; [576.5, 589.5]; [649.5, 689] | -0.7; 85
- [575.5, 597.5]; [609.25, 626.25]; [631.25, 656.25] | 0.3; 88.8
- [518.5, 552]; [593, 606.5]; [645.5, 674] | 1.9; 86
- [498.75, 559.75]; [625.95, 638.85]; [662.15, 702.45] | -0.3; 88.9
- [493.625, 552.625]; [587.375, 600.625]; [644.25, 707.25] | 1.1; 86.1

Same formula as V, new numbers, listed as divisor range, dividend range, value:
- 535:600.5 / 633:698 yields 1.04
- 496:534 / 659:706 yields 1.17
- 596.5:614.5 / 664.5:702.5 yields 1.21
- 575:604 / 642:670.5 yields 1.07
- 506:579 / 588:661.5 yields 1.00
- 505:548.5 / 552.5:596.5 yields 1.09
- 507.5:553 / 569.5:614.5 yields 1.01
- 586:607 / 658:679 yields 1.14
